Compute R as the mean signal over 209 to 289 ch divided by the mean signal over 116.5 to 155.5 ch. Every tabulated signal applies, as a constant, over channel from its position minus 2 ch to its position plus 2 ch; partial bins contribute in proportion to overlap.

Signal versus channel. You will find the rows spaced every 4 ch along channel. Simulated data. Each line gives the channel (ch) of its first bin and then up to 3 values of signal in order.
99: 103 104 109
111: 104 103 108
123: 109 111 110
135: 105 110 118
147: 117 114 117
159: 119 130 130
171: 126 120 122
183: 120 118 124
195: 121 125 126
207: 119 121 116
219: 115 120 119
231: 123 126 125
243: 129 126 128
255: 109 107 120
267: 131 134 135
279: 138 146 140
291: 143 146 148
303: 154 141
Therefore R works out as 1.1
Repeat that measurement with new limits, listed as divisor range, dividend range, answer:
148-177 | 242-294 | 1.06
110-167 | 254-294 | 1.16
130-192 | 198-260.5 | 1.02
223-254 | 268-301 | 1.13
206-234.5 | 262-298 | 1.15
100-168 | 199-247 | 1.09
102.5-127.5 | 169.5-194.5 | 1.14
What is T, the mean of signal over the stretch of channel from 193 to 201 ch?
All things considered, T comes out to 123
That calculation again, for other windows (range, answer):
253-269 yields 117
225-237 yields 123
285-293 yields 142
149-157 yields 116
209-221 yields 117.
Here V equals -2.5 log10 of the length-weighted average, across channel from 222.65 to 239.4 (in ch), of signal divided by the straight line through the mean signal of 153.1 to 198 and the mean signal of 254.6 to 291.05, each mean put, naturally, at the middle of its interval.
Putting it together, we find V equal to 0.04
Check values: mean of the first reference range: 123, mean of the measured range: 123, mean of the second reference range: 131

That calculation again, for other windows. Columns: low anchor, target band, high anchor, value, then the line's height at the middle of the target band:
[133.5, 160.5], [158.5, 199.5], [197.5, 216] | -0.05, 118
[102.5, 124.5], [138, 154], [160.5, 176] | 0.03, 118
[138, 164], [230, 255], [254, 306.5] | 0.04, 130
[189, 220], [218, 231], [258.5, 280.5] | 0.04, 123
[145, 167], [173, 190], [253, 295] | 0.02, 123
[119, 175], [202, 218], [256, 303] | 0.05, 126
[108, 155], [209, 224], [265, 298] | 0.08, 127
